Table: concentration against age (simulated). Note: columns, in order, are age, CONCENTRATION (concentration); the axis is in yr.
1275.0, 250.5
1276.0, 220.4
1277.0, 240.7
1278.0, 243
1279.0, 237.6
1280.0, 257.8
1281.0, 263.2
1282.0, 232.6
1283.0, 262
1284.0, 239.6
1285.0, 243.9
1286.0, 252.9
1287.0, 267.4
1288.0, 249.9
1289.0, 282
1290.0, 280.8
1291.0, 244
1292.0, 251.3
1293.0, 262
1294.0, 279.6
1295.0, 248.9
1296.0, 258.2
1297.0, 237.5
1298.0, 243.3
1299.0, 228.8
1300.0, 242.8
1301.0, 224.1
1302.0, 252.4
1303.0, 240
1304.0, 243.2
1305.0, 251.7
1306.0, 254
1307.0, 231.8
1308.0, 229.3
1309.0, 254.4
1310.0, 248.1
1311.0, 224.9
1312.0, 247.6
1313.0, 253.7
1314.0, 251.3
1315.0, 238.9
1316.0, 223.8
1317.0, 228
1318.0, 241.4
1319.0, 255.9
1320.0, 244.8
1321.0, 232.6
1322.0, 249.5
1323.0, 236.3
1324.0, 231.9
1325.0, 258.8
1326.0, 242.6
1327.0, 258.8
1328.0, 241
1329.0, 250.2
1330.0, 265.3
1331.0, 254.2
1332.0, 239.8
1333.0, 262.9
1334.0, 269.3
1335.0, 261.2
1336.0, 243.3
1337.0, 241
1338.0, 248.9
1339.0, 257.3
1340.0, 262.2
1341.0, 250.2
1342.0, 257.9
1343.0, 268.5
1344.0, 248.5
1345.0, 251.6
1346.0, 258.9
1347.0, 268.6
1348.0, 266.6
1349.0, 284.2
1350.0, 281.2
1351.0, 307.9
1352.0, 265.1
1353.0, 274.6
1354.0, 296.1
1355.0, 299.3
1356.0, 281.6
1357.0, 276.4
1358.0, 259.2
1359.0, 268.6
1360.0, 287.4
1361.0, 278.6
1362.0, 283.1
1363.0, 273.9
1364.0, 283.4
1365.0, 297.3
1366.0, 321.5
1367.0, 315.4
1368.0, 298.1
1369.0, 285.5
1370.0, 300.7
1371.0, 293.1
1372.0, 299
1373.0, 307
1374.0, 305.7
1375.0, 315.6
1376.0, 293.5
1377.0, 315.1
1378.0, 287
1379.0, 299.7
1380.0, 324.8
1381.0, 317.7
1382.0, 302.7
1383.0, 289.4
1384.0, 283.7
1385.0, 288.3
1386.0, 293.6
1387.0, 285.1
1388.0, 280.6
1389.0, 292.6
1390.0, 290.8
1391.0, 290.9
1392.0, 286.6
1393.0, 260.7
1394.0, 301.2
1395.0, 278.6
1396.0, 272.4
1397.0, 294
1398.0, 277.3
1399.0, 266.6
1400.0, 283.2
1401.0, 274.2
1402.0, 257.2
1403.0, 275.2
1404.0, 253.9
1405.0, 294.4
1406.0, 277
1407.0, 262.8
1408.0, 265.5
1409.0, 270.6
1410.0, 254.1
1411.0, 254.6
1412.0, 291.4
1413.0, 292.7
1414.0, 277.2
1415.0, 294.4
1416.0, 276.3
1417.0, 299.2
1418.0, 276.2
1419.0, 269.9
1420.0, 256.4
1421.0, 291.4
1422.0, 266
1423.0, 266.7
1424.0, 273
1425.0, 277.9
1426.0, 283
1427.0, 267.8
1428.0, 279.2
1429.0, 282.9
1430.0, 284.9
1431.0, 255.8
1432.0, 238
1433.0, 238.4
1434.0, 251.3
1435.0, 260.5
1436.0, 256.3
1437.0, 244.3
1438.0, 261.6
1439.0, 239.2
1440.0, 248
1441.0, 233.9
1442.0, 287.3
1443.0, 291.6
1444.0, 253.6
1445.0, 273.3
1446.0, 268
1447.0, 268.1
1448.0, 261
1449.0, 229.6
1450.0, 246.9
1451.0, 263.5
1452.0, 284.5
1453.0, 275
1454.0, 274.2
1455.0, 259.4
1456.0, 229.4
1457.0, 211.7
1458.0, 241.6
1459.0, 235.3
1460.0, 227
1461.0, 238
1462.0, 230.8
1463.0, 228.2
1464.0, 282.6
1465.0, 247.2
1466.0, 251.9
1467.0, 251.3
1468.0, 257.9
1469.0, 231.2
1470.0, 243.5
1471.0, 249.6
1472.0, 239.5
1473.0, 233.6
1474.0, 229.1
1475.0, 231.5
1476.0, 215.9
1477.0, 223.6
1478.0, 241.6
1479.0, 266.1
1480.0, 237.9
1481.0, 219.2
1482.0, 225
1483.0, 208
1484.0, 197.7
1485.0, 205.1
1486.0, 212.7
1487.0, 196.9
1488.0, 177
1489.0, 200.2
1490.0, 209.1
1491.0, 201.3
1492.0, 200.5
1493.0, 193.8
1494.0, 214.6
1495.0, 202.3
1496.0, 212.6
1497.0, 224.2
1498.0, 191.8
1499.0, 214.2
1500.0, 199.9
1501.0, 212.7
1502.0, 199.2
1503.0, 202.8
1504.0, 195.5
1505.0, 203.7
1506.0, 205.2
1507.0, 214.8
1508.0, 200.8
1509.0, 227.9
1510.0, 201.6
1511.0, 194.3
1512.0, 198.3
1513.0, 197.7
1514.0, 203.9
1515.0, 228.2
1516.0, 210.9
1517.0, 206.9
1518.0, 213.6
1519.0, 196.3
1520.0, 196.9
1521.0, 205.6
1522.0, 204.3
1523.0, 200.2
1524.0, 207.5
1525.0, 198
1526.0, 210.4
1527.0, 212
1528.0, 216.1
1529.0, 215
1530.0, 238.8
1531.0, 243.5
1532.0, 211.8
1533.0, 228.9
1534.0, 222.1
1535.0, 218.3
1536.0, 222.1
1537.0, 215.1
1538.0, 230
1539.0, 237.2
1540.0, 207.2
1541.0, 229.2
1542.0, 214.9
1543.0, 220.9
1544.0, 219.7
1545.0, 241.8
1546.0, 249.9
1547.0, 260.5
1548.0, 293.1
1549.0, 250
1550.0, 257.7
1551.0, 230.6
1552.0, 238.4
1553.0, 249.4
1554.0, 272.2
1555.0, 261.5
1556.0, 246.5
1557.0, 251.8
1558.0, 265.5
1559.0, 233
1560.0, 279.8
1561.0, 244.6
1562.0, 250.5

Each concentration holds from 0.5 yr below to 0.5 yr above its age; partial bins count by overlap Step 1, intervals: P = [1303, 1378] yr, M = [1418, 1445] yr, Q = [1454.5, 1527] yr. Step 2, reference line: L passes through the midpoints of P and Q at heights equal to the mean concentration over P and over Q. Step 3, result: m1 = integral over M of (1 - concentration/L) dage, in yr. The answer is -3.15 yr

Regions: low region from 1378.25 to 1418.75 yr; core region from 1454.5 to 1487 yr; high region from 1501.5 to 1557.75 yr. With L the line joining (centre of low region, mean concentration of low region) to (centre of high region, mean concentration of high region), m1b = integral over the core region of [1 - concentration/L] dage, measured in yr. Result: 2.0 yr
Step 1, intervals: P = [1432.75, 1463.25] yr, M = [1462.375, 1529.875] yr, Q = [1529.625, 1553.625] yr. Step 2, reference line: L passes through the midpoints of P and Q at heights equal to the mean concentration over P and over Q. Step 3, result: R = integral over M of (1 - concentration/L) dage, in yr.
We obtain 7.7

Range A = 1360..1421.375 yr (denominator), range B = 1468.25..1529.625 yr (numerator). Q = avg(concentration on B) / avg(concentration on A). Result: 0.7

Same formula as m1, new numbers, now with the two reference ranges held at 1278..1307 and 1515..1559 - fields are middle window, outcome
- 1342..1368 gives -3.70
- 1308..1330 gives 0.40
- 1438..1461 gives -1.75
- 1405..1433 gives -3.99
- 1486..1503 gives 2.12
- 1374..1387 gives -3.10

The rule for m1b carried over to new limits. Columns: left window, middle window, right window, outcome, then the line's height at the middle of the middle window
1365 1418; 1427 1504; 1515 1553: 5.5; 255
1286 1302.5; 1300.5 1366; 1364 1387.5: 4.4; 276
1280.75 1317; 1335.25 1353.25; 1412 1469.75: -0.8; 252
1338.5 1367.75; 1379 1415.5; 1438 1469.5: -2.2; 266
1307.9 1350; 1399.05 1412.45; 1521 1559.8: -1.4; 244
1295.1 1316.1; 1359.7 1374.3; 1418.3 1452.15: -2.5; 252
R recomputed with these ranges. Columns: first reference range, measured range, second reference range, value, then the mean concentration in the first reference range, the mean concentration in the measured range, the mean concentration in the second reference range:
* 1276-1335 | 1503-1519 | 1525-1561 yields 2.1 yr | 248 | 206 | 237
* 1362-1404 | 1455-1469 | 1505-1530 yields 0.0 yr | 291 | 241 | 208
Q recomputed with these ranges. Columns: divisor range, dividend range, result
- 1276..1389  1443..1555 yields 0.86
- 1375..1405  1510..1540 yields 0.74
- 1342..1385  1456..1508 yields 0.77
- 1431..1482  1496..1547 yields 0.86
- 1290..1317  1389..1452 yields 1.10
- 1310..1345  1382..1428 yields 1.12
